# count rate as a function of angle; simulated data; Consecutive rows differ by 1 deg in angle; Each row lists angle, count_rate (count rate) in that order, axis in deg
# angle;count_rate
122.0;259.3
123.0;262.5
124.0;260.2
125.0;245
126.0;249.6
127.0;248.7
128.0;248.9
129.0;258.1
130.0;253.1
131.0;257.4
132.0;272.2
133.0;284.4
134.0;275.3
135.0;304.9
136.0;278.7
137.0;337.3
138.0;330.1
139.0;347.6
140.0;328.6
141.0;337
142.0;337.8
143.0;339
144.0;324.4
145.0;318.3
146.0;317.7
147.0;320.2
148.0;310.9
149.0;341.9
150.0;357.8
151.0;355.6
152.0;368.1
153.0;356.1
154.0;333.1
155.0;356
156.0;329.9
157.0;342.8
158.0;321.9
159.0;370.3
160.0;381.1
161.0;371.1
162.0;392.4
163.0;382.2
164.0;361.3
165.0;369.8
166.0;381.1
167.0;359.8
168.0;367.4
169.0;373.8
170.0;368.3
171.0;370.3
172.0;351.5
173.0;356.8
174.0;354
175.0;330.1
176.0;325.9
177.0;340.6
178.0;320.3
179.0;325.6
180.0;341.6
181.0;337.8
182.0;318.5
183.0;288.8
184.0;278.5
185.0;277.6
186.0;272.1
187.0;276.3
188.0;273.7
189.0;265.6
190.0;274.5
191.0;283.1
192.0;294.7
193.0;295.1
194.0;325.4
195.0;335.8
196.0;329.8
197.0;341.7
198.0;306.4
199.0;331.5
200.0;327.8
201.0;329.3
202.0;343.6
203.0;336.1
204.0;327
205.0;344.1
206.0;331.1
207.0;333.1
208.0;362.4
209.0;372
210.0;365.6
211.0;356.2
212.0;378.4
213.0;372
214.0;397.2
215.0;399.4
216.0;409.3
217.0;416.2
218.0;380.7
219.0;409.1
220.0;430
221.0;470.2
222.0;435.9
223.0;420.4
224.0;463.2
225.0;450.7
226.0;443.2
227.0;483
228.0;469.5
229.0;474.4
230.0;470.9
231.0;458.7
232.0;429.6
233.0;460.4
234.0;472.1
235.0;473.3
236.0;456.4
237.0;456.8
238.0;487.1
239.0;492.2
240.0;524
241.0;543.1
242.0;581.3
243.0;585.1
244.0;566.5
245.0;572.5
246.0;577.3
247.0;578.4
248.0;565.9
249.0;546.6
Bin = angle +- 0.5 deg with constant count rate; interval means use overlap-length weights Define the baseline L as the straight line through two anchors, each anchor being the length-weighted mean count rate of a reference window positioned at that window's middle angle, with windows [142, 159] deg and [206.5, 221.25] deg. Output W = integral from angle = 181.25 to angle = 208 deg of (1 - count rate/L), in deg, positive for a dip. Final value 4.5 deg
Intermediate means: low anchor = 338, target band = 311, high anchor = 389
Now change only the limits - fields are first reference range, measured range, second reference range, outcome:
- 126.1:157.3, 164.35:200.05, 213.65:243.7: 5.3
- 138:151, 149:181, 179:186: -3.7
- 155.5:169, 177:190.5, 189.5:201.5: 1.4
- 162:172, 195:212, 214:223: 2.7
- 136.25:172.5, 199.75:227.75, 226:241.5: 3.5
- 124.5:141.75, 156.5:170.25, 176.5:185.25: -2.8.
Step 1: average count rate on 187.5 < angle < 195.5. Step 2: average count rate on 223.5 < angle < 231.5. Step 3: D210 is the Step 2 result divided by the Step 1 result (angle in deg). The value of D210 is 1.58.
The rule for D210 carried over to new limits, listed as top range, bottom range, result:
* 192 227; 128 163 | 1.14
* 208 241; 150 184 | 1.25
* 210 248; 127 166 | 1.42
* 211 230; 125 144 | 1.46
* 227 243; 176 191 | 1.62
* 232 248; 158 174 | 1.41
